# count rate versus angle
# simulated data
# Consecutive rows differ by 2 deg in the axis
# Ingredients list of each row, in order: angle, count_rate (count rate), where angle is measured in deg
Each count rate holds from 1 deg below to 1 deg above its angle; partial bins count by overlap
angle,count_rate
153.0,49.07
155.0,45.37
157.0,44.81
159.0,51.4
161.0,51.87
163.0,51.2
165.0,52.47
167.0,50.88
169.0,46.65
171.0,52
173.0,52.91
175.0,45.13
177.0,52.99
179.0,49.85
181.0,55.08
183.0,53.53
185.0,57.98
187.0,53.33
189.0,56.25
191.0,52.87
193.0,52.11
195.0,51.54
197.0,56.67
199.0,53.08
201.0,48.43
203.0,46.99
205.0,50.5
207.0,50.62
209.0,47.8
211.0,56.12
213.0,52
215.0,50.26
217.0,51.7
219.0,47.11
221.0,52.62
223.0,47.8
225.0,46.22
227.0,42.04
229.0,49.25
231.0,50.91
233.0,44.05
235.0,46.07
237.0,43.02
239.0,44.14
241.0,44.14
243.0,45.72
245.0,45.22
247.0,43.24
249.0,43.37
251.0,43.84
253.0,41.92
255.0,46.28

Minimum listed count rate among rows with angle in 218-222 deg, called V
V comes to 47.11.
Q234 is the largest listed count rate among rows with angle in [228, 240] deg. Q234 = 50.91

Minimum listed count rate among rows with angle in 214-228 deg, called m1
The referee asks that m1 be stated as 42.04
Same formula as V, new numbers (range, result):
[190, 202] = 48.43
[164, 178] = 45.13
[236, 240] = 43.02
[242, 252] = 43.24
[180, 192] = 52.87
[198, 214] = 46.99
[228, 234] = 44.05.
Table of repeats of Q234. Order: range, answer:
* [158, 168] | 52.47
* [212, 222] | 52.62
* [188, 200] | 56.67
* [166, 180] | 52.99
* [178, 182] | 55.08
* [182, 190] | 57.98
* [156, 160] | 51.4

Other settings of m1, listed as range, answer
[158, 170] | 46.65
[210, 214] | 52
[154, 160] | 44.81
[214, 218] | 50.26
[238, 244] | 44.14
